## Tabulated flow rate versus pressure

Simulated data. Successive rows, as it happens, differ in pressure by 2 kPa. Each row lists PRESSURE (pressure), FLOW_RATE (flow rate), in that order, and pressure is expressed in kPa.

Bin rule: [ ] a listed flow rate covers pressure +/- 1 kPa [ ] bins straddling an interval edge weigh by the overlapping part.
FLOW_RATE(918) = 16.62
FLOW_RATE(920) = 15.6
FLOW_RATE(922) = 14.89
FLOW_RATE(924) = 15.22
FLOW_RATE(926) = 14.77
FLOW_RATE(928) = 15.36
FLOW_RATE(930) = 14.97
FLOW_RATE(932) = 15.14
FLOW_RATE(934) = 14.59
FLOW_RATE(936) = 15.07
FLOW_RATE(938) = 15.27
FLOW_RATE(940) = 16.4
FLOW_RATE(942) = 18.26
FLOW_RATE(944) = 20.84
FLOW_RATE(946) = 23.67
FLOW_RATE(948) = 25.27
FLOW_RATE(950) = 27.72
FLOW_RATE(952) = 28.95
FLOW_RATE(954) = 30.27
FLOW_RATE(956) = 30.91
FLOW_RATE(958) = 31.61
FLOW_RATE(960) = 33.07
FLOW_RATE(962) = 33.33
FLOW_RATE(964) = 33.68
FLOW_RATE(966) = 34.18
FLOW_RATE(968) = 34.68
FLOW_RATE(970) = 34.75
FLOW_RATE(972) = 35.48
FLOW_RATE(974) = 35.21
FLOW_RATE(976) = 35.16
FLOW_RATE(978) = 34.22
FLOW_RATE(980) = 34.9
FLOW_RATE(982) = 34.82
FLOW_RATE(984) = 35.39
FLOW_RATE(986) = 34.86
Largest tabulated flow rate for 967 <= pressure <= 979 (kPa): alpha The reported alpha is 35.48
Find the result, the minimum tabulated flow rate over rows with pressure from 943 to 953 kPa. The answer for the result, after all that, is 20.84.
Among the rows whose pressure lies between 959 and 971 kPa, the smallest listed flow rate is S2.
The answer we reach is 33.07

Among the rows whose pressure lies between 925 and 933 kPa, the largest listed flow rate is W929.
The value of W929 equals 15.36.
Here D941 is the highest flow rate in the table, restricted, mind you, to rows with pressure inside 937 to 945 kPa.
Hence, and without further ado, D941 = 20.84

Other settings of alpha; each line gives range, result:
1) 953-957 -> 30.91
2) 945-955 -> 30.27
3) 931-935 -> 15.14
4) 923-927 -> 15.22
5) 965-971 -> 34.75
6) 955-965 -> 33.68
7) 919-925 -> 15.6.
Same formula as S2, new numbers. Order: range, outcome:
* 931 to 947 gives 14.59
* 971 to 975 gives 35.21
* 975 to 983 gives 34.22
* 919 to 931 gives 14.77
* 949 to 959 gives 27.72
